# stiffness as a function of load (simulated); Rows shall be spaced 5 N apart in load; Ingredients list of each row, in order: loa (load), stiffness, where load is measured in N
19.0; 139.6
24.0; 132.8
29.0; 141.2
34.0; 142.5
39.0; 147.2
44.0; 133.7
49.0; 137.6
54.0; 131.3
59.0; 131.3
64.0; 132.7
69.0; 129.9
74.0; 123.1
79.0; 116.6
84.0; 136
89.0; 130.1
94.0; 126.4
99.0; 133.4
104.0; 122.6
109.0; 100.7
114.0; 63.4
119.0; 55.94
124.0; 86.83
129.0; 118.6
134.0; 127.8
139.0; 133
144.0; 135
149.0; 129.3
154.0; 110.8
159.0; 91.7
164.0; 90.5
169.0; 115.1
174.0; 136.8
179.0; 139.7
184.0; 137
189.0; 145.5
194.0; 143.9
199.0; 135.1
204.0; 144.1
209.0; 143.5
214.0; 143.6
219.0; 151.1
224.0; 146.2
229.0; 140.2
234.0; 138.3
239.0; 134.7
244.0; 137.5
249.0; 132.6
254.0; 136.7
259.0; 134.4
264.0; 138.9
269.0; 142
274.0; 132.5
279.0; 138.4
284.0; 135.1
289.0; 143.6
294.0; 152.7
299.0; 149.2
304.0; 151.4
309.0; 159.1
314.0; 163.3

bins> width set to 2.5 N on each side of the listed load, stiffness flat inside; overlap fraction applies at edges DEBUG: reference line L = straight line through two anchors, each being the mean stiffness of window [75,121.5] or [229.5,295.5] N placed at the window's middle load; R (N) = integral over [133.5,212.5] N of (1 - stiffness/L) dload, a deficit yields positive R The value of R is -3.9 N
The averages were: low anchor 110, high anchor 138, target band 129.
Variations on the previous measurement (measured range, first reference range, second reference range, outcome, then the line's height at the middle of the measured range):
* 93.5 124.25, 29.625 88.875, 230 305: 8.5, 135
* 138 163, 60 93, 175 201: 3.4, 136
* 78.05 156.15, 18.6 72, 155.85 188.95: 8.0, 127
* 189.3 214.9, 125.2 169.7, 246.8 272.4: -3.3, 126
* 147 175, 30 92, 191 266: 5.4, 137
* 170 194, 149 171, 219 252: -5.0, 115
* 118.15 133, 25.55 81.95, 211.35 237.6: 4.6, 138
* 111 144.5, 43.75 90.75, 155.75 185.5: 5.9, 123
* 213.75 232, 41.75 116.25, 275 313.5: -0.8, 139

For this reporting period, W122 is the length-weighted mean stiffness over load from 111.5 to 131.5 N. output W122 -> 81.2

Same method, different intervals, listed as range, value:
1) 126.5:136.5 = 123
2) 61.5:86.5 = 128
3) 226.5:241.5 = 138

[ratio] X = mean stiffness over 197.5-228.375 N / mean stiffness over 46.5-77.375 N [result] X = 1.10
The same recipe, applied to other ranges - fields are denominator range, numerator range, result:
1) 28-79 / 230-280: 1.02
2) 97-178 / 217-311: 1.29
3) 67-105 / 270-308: 1.13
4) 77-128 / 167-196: 1.27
